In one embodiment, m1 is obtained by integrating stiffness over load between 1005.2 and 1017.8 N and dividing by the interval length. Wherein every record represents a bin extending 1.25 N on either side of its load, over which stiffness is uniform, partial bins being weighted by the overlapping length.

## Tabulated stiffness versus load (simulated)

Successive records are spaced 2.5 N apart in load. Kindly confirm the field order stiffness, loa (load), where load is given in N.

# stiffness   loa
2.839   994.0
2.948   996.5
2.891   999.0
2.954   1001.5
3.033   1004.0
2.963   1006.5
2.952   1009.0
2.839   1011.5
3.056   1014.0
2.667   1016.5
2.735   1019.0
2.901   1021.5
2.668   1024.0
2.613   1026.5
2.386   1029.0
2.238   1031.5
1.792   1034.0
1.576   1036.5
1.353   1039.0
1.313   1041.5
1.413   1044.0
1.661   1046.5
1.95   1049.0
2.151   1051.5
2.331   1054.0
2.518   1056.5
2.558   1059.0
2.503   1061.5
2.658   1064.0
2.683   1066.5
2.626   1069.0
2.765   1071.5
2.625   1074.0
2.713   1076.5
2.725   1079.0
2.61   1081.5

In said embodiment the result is 2.9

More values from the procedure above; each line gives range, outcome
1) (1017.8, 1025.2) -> 2.77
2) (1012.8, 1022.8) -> 2.84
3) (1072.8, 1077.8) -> 2.67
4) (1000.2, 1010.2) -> 2.98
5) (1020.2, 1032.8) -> 2.56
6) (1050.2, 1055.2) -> 2.24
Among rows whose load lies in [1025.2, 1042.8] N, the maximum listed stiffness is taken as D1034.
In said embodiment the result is 2.613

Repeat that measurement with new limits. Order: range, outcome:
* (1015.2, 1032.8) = 2.901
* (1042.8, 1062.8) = 2.558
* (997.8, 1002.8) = 2.954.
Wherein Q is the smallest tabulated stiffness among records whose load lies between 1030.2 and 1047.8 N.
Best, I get 1.313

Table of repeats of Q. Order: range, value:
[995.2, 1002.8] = 2.891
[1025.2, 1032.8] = 2.238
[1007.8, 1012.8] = 2.839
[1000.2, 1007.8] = 2.954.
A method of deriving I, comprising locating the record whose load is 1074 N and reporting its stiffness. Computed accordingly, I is 2.625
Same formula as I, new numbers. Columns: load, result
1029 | 2.386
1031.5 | 2.238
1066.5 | 2.683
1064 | 2.658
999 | 2.891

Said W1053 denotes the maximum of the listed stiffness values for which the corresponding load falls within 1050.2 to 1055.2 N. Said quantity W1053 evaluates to 2.331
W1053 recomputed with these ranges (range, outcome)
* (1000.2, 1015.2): 3.056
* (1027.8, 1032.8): 2.386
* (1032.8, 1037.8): 1.792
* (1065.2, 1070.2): 2.683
